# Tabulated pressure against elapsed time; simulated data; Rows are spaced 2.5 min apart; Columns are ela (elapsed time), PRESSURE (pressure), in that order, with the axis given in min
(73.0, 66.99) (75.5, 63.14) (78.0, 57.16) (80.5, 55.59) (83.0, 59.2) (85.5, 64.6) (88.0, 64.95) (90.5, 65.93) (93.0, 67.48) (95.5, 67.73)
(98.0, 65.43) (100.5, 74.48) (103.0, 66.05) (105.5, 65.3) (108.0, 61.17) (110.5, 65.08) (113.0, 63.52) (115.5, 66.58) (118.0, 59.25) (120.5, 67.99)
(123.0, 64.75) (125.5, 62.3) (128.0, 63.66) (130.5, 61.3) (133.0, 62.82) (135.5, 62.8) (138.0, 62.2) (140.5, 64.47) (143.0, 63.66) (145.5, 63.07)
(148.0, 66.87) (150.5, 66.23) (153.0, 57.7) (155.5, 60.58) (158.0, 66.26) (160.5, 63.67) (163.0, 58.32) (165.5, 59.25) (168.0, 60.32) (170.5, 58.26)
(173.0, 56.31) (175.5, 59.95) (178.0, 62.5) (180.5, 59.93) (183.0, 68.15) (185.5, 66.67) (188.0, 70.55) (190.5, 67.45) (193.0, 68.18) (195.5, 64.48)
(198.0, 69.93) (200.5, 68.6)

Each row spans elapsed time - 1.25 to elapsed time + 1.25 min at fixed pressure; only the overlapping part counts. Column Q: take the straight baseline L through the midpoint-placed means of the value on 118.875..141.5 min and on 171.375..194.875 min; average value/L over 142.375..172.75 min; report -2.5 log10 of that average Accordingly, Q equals 0.04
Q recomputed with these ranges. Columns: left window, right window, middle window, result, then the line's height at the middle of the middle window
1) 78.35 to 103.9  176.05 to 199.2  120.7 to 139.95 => 0.04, 65.4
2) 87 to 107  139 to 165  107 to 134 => 0.03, 65.3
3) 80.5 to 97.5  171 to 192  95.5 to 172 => 0.01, 64.1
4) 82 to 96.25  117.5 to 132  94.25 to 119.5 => -0.02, 64.2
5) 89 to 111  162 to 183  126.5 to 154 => -0.01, 62.9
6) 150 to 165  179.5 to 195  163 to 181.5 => 0.09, 64.3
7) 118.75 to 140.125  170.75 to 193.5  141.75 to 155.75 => 0.01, 63.6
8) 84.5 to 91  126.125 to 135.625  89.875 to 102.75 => -0.06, 64.6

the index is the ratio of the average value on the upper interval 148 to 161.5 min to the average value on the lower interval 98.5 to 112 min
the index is 1.0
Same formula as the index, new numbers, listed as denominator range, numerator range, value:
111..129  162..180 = 0.93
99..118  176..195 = 1.00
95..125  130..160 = 0.97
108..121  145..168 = 0.97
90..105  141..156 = 0.93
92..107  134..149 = 0.94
